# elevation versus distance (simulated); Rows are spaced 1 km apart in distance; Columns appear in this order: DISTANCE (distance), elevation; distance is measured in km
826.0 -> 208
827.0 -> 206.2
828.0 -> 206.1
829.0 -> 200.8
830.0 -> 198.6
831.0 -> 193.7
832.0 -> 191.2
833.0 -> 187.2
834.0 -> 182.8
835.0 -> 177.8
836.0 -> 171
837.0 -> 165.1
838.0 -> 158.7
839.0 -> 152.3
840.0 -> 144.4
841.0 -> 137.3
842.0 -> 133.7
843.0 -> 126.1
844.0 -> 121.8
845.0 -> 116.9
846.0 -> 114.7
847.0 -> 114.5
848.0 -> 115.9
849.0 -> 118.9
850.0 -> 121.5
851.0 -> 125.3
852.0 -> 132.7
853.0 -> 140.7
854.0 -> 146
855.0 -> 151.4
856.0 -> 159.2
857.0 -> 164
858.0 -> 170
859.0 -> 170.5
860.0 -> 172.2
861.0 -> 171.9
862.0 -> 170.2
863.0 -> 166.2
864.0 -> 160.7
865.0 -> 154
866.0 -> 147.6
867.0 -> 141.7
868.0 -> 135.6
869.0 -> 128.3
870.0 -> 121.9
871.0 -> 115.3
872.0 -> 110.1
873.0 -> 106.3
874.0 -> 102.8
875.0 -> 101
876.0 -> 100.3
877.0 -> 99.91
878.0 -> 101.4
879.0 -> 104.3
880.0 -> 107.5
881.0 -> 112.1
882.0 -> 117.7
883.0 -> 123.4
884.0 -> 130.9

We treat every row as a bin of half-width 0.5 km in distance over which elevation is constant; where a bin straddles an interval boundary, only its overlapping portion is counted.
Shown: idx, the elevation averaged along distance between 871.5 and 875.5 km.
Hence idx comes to 105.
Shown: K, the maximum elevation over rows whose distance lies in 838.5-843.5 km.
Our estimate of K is 152.3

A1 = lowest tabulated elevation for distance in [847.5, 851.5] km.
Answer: 115.9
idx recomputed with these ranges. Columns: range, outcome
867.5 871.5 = 125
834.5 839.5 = 165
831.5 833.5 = 189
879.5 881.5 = 110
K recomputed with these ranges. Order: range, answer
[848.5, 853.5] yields 140.7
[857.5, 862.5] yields 172.2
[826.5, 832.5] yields 206.2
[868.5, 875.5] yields 128.3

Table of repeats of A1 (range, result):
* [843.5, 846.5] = 114.7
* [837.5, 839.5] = 152.3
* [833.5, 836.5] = 171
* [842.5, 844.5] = 121.8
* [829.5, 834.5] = 182.8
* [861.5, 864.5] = 160.7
